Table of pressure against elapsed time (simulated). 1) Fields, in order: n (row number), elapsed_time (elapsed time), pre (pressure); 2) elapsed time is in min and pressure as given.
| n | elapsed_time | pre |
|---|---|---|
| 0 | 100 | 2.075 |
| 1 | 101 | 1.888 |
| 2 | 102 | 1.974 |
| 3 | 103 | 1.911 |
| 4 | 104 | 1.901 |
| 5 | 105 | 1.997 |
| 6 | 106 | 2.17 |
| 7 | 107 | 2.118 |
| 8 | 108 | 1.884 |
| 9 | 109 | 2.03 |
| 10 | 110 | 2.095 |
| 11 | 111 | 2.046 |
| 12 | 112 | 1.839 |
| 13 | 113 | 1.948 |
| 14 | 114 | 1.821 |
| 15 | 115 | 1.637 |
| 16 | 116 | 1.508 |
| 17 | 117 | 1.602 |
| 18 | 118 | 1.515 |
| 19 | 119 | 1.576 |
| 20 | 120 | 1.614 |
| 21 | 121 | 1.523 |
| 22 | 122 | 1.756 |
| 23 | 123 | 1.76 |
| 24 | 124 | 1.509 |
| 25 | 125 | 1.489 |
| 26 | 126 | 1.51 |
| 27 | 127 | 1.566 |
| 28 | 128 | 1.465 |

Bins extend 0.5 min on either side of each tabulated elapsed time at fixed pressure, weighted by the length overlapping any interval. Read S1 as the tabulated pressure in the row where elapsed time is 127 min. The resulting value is 1.566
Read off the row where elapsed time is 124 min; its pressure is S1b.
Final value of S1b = 1.509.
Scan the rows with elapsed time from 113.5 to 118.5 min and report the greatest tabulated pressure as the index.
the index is 1.821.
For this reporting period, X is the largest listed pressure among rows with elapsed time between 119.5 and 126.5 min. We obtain 1.76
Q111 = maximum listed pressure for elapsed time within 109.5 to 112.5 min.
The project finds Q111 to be 2.095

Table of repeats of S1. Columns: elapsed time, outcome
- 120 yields 1.614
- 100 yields 2.075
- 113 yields 1.948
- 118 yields 1.515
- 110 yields 2.095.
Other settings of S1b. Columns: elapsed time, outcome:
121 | 1.523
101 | 1.888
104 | 1.901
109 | 2.03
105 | 1.997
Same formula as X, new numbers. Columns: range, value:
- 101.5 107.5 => 2.17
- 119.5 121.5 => 1.614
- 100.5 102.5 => 1.974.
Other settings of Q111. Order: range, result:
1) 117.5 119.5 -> 1.576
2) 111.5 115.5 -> 1.948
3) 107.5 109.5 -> 2.03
